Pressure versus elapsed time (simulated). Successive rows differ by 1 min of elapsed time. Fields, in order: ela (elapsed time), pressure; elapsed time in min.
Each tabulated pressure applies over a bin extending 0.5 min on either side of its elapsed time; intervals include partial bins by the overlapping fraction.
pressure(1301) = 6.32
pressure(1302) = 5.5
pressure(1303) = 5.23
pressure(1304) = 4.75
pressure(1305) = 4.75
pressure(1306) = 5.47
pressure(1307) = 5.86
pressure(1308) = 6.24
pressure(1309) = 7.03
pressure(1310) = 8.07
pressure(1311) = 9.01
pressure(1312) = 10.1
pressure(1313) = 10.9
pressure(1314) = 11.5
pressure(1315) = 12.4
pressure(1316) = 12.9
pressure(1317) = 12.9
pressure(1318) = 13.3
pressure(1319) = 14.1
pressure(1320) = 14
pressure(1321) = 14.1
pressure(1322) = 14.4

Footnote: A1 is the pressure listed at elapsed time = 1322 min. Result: 14.4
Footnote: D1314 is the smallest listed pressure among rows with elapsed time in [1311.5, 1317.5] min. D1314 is 10.1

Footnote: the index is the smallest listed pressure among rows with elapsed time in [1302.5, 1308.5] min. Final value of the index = 4.75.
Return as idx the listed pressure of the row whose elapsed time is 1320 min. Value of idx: 14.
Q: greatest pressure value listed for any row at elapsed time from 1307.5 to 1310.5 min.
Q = 8.07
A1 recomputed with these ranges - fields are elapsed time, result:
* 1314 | 11.5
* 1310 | 8.07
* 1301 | 6.32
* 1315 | 12.4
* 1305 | 4.75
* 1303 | 5.23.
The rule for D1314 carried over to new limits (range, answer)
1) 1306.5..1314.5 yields 5.86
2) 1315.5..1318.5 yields 12.9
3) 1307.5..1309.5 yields 6.24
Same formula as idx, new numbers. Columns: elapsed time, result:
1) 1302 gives 5.5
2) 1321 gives 14.1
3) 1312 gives 10.1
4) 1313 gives 10.9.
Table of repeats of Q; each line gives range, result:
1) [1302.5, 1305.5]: 5.23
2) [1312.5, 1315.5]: 12.4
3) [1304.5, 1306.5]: 5.47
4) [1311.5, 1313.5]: 10.9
